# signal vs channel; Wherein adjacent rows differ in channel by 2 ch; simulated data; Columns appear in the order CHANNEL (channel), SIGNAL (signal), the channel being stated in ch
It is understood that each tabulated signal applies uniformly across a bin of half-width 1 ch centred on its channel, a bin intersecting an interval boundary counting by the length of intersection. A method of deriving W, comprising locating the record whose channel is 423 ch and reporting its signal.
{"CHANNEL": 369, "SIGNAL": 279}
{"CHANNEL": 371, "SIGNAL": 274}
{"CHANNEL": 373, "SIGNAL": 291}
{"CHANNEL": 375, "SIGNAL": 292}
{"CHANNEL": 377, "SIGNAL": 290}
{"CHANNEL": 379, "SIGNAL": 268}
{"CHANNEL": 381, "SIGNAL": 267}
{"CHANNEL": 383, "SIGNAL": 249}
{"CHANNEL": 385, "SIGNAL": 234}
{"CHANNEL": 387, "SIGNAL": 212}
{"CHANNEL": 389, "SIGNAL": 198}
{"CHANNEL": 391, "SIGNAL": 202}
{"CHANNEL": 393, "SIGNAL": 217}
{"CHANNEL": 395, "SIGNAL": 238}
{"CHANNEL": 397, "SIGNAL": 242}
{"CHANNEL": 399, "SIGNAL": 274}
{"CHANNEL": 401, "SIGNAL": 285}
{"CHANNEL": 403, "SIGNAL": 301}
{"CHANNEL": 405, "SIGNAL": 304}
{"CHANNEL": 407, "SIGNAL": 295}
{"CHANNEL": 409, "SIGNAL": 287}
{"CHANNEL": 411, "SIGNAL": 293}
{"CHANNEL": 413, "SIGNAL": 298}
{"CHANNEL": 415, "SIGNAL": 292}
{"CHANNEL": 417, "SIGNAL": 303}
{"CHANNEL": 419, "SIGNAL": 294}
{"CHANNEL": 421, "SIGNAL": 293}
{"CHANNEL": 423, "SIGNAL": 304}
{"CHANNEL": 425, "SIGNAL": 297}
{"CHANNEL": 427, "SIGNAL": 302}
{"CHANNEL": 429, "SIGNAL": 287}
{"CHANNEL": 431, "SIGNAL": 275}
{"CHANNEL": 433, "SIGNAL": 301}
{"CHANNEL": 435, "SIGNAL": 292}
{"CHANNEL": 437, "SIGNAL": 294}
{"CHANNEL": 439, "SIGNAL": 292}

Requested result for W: 304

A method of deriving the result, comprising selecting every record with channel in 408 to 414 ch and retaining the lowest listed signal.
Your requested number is 287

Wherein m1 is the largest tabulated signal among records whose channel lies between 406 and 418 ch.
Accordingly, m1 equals 303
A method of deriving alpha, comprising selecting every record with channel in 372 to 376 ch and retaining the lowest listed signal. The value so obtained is 291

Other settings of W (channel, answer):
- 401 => 285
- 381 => 267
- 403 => 301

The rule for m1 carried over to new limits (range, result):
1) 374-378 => 292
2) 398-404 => 301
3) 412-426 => 304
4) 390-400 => 274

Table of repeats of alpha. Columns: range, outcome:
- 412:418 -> 292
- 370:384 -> 249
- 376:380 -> 268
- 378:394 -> 198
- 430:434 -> 275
